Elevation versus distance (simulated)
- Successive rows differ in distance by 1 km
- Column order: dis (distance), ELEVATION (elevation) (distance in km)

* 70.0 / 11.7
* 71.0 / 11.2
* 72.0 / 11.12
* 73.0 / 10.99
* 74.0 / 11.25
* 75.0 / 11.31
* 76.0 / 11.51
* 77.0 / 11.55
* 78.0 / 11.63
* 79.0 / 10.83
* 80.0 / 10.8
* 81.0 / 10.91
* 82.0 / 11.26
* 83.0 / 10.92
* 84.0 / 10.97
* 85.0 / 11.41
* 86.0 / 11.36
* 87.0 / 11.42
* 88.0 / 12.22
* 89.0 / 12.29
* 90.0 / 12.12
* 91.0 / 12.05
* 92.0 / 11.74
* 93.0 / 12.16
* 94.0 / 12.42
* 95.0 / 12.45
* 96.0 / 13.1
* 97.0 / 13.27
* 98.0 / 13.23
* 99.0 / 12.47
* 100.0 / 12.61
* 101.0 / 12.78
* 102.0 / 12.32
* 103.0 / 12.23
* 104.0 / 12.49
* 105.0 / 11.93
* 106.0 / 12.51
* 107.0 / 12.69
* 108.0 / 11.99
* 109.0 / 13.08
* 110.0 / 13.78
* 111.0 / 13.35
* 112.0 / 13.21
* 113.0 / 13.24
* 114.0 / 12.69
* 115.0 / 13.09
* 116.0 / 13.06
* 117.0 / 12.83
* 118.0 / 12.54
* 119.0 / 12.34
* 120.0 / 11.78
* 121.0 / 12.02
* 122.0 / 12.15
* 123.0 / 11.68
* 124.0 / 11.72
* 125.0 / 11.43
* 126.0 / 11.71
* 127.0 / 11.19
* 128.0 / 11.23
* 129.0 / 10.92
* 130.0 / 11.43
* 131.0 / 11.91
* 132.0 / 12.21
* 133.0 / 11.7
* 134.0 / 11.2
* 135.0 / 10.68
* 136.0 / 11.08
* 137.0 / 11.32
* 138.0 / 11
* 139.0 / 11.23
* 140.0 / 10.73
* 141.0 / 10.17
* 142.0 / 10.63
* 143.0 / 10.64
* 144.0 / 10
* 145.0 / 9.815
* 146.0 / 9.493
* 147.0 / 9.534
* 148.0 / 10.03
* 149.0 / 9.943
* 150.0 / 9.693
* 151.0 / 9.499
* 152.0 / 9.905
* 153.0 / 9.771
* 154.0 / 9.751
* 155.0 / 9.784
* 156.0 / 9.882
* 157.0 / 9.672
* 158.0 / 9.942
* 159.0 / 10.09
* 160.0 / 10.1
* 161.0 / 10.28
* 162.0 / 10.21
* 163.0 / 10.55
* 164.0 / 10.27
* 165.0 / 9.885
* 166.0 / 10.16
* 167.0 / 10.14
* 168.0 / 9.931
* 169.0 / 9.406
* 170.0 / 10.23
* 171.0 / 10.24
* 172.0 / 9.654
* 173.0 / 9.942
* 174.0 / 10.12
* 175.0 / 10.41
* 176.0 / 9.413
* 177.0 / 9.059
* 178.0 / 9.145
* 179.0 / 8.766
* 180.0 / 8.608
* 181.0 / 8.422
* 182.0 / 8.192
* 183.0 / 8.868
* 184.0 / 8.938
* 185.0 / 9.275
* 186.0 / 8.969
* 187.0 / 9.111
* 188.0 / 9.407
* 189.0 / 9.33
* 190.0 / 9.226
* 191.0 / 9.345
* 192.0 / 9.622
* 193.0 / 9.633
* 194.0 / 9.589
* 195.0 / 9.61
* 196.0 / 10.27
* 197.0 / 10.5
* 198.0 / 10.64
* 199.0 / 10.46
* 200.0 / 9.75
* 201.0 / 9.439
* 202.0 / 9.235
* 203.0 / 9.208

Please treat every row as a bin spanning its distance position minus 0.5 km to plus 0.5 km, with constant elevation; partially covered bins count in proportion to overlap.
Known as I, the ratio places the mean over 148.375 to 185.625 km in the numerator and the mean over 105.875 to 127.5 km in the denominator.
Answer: 0.78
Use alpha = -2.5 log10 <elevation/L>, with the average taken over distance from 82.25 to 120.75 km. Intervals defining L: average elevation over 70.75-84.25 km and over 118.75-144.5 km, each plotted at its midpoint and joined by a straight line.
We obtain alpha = -0.109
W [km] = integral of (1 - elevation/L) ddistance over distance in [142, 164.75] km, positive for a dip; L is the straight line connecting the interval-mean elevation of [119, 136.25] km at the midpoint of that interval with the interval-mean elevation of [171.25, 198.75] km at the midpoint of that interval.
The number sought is 1.4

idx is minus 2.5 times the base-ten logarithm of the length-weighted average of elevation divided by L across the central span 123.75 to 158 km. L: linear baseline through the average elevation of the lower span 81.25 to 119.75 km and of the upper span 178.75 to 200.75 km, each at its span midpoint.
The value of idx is 0.05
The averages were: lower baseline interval 12.4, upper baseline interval 9.4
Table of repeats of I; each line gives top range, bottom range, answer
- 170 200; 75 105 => 0.80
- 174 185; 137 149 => 0.88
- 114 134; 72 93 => 1.04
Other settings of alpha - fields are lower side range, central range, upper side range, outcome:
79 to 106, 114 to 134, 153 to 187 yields -0.08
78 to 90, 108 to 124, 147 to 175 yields -0.18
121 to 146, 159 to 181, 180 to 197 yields 0.01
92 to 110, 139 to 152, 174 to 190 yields 0.06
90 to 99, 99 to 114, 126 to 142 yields -0.05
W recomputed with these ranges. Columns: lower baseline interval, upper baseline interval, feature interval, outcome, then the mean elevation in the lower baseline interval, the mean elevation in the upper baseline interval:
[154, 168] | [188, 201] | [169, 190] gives 1.3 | 10.1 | 9.8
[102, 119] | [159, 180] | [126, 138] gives 0.4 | 12.8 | 9.87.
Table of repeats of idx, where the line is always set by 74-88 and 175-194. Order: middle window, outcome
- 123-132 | -0.12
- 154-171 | -0.05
